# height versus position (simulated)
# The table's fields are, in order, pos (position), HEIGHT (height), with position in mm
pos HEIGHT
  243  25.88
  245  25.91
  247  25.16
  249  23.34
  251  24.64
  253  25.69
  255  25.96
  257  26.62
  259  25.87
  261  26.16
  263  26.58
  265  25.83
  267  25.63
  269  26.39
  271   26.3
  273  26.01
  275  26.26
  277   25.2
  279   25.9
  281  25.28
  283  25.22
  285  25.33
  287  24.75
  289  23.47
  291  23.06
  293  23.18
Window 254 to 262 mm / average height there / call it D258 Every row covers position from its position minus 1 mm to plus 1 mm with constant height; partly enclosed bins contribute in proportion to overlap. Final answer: 26.2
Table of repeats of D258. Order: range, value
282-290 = 24.7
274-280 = 25.8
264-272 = 26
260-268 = 26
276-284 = 25.4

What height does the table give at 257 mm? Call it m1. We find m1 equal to 26.62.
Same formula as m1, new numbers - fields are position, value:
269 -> 26.39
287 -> 24.75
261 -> 26.16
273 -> 26.01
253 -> 25.69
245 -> 25.91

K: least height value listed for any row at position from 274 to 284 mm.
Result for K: 25.2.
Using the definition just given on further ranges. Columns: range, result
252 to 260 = 25.69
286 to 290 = 23.47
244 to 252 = 23.34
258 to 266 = 25.83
